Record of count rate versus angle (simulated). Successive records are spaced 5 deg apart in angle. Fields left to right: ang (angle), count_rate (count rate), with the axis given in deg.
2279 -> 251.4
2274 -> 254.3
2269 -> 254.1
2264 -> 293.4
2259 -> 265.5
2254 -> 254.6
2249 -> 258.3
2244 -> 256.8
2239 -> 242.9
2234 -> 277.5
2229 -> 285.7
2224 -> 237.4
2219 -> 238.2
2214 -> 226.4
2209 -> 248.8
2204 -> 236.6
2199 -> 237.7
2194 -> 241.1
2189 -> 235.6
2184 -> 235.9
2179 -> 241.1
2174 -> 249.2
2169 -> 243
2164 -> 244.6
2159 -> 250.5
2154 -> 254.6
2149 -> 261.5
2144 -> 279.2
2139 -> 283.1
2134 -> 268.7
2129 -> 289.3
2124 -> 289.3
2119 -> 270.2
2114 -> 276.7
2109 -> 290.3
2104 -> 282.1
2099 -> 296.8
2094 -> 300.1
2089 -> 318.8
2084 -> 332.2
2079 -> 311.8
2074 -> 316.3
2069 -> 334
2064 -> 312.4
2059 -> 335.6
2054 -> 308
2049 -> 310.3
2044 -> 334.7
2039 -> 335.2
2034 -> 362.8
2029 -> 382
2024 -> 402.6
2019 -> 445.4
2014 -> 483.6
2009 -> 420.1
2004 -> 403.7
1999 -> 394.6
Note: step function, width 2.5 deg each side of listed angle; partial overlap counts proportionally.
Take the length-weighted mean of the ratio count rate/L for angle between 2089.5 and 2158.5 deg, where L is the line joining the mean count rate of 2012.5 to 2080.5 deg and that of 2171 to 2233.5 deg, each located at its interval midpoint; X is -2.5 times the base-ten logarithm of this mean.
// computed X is 0.07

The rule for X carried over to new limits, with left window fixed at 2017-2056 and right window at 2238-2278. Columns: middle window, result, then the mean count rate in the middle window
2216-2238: 0.07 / 258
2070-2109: 0.09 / 308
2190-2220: 0.19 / 238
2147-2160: 0.20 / 256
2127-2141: 0.13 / 280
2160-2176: 0.22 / 246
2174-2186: 0.22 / 241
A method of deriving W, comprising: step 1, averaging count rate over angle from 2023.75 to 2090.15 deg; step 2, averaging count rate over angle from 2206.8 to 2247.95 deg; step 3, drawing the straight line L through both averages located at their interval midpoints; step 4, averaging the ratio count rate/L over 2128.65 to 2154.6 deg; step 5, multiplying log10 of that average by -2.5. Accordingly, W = 0.08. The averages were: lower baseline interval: 334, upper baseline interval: 252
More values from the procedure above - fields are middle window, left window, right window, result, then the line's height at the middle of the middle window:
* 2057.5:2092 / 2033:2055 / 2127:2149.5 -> -0.03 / 312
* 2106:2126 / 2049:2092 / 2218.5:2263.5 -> 0.08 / 304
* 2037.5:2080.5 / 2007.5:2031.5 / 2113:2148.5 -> 0.16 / 374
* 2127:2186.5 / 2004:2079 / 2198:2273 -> 0.16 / 298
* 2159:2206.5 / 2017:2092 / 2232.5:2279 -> 0.20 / 290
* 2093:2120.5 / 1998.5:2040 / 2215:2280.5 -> 0.22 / 350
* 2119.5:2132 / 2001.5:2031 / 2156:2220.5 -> 0.08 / 307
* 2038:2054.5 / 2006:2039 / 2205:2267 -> 0.21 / 393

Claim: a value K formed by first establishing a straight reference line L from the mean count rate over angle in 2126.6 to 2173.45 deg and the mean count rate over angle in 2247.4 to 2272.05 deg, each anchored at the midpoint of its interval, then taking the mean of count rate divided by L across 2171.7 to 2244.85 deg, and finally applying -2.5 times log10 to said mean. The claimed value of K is 0.08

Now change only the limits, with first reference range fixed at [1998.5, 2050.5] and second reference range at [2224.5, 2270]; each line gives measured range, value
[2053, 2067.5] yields 0.15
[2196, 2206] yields 0.22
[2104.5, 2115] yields 0.20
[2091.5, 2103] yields 0.18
